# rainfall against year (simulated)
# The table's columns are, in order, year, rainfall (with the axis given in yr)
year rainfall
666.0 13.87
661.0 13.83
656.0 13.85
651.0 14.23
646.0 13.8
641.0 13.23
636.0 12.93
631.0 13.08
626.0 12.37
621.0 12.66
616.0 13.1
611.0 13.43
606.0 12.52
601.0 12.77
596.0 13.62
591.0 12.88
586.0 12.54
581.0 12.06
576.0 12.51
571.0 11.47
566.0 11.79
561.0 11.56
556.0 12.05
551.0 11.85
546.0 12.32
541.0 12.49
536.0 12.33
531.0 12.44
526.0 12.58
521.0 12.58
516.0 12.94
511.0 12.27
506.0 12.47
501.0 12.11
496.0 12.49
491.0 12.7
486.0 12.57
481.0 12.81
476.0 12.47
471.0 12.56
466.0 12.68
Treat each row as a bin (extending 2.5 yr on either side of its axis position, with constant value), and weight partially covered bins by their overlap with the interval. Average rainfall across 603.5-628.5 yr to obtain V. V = 12.8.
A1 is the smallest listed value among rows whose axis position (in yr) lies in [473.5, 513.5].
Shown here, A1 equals 12.11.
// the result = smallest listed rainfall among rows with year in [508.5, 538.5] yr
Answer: 12.27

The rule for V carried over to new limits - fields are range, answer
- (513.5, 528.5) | 12.7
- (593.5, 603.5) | 13.2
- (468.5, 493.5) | 12.6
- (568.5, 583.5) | 12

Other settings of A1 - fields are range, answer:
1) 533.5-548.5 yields 12.32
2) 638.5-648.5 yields 13.23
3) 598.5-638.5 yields 12.37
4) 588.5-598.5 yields 12.88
